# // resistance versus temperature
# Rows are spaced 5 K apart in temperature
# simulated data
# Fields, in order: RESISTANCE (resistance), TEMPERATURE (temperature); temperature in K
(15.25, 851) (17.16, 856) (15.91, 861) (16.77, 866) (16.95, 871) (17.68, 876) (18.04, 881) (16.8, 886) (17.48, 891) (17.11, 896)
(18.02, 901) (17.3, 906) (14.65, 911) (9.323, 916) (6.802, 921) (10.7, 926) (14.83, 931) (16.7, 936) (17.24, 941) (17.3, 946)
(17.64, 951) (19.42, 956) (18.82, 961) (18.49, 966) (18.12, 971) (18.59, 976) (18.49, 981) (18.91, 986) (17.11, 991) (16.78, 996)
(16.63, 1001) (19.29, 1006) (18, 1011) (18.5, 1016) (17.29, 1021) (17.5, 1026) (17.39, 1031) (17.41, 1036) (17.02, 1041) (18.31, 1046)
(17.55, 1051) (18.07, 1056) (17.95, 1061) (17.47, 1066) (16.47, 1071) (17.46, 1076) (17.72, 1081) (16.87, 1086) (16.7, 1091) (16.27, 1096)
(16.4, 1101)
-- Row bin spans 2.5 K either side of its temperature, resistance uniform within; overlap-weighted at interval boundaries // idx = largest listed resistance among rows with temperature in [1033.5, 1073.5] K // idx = 18.31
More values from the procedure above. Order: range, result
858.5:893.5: 18.04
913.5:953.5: 17.64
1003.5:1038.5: 19.29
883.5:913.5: 18.02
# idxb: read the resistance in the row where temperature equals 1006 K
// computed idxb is 19.29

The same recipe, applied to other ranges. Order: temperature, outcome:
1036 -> 17.41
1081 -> 17.72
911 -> 14.65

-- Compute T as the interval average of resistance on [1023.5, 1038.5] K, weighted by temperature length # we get 17.4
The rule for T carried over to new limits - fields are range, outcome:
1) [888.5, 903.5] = 17.5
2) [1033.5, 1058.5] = 17.7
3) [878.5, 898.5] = 17.4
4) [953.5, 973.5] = 18.7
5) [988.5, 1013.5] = 17.6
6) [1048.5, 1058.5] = 17.8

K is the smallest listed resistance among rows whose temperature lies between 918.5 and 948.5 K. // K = 6.802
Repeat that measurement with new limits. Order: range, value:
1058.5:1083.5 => 16.47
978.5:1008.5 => 16.63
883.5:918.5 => 9.323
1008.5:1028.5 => 17.29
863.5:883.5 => 16.77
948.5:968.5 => 17.64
